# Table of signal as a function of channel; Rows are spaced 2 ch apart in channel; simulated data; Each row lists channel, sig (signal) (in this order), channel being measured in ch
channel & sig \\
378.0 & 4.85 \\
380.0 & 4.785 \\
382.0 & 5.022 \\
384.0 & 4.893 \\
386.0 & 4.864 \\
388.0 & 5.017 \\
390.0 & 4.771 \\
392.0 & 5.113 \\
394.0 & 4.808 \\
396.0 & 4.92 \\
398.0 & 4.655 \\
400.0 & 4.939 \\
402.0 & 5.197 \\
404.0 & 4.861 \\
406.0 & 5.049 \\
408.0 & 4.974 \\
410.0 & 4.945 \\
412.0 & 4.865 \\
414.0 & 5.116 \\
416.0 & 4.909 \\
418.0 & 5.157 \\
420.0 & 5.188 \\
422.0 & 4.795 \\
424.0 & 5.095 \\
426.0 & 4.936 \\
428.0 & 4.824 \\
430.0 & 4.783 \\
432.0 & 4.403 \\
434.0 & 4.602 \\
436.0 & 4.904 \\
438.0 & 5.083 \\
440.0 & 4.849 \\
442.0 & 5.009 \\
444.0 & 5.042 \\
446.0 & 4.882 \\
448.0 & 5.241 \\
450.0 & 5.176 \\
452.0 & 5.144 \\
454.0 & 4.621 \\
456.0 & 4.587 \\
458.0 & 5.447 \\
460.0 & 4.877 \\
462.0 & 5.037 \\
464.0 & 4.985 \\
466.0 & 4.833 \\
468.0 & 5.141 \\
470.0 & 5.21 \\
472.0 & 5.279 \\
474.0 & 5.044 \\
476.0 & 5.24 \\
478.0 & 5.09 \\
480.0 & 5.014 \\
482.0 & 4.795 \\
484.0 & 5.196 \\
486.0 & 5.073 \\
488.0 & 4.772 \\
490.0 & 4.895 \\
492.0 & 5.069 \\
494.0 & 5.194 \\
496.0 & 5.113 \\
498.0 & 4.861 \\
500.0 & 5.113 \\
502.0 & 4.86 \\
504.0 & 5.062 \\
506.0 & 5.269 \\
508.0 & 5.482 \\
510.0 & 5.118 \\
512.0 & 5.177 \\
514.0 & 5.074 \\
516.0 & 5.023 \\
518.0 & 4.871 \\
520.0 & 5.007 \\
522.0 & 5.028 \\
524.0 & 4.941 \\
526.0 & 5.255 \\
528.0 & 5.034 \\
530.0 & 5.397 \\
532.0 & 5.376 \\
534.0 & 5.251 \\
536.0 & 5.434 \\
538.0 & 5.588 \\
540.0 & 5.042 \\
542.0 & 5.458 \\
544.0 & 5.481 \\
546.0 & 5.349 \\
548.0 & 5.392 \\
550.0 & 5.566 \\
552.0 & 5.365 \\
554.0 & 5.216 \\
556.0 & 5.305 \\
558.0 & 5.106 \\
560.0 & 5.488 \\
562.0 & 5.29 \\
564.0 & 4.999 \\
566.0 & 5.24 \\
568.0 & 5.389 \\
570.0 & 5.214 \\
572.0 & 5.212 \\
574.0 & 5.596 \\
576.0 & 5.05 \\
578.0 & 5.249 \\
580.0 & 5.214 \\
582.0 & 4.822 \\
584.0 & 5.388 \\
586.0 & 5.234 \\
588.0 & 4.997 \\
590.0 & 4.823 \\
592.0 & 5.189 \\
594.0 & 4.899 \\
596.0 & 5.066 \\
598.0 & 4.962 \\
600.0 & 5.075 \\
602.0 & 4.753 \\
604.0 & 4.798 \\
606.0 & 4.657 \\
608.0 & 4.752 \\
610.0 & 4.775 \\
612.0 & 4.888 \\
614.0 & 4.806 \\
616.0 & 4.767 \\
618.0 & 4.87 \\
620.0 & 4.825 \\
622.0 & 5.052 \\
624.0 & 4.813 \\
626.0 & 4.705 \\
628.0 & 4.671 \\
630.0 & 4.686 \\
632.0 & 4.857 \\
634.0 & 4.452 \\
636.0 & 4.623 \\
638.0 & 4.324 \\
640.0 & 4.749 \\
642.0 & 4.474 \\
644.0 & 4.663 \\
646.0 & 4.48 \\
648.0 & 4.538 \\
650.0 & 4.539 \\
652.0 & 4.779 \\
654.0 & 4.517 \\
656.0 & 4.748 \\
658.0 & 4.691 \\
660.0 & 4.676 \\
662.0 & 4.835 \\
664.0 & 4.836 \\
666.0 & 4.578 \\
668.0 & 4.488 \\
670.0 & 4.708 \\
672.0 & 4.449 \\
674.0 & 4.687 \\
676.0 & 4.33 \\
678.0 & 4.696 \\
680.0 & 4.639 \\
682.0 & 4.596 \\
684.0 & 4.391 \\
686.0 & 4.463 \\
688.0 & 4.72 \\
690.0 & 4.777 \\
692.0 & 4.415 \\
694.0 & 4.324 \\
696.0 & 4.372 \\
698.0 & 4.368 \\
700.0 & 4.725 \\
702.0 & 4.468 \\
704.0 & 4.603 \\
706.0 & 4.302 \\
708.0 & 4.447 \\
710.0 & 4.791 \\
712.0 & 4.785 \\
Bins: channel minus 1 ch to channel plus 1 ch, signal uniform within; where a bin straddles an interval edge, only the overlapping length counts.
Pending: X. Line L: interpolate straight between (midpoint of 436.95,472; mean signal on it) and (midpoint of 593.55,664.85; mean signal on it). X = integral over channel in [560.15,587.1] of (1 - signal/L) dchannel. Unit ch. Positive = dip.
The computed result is -2.3 ch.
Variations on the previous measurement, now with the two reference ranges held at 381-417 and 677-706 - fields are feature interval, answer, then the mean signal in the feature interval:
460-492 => -1.3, 5.04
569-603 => -3.1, 5.1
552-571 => -2.2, 5.26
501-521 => -1.3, 5.09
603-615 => -0.3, 4.78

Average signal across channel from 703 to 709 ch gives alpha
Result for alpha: 4.45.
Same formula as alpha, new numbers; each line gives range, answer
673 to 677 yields 4.51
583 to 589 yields 5.21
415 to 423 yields 5.01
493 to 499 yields 5.06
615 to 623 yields 4.88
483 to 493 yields 5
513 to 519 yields 4.99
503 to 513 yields 5.22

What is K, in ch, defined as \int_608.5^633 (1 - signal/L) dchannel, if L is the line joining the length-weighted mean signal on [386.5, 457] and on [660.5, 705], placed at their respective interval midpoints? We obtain -0.8 ch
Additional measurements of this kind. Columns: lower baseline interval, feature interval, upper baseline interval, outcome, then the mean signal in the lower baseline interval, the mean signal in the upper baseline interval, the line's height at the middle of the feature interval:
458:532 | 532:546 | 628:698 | -1.2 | 5.08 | 4.59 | 4.95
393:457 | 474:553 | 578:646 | -4.5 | 4.92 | 4.84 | 4.88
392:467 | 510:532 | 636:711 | -1.3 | 4.94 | 4.57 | 4.8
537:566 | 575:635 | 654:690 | 1.3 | 5.33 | 4.62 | 5.01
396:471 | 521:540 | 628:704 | -1.8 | 4.96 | 4.59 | 4.8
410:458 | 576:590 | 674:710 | -1.3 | 4.93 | 4.52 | 4.7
